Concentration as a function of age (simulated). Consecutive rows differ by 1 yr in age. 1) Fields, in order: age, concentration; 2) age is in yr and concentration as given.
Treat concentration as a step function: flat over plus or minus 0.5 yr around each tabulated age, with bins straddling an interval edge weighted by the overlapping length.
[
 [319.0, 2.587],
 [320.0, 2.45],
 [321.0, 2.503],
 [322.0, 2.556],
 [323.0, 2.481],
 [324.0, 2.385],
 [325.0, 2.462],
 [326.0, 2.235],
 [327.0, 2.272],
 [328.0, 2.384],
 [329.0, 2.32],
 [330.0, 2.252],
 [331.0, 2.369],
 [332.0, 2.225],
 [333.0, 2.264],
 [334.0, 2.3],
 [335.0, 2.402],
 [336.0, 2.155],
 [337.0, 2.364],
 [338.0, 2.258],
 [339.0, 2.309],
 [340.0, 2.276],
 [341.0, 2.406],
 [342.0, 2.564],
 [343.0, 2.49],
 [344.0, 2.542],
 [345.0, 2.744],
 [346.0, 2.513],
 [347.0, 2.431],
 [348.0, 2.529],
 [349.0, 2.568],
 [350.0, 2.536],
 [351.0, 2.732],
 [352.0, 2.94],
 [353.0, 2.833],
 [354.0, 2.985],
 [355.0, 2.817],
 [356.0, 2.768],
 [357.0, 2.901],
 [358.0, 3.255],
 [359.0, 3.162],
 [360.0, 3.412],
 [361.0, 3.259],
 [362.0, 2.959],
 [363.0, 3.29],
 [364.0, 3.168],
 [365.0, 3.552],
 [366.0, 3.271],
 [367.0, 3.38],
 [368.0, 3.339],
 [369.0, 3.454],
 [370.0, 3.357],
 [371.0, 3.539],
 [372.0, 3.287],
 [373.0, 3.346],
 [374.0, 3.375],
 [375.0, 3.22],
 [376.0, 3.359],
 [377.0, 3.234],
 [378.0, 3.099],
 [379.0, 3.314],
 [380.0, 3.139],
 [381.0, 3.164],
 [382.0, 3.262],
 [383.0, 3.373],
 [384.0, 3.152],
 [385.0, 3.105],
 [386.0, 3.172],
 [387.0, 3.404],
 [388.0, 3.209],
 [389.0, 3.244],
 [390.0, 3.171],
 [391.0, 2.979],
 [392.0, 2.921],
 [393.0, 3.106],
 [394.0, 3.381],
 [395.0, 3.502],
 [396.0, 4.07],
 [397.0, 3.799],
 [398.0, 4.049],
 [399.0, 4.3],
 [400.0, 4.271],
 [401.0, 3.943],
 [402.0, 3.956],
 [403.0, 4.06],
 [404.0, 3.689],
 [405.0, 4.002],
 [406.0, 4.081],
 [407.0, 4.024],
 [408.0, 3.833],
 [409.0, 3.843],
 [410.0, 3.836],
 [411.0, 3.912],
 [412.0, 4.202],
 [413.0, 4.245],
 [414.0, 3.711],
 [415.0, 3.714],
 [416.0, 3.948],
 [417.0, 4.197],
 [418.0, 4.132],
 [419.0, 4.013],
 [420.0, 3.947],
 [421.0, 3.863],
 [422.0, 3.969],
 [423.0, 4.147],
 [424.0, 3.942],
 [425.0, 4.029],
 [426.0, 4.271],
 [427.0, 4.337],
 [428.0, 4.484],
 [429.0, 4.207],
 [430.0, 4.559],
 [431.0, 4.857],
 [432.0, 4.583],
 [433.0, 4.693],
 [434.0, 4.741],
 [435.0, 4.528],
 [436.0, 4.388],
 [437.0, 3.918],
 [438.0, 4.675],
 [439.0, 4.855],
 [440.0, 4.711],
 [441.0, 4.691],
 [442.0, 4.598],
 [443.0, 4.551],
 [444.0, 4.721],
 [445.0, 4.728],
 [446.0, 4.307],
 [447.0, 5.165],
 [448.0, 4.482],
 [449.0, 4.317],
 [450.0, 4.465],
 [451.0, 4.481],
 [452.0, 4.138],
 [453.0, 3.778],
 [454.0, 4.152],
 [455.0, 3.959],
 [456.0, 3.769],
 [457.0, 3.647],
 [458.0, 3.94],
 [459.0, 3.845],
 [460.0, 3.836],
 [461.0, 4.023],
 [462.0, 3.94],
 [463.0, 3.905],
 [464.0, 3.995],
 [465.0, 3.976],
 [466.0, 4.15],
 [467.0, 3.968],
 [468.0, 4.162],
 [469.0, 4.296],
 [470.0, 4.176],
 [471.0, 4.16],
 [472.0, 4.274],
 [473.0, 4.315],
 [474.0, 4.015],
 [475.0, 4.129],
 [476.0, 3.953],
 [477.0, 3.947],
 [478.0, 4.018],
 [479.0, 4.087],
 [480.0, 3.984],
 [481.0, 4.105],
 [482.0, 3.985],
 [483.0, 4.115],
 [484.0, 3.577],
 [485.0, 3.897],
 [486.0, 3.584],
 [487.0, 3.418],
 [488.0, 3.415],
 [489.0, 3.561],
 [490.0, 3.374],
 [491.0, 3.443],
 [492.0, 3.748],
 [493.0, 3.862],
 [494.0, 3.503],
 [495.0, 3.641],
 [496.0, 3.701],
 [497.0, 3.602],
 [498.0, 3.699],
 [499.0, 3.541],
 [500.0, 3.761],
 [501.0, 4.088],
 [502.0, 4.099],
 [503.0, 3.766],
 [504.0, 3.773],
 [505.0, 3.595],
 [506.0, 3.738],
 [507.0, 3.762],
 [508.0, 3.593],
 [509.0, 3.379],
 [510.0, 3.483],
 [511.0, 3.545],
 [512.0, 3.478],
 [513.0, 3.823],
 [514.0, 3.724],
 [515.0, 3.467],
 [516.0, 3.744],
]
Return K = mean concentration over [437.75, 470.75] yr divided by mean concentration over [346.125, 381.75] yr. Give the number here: 1.4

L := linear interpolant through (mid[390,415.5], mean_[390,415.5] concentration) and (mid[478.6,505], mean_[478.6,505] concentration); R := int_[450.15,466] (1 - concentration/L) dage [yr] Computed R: -0.9 yr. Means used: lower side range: 3.8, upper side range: 3.74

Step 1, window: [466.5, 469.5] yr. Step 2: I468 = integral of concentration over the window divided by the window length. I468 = 4.14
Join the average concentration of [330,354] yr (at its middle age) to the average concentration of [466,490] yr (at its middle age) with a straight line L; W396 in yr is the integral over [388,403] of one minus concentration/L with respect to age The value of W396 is -2.8 yr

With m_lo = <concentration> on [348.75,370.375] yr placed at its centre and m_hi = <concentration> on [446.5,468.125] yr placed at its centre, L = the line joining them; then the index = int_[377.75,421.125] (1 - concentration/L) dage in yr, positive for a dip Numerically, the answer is -1.99 yr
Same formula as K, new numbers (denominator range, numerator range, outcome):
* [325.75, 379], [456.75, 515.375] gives 1.36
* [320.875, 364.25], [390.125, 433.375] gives 1.53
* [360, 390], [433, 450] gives 1.40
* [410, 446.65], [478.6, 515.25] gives 0.86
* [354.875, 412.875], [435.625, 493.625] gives 1.18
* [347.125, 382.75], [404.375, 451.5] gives 1.37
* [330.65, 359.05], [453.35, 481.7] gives 1.57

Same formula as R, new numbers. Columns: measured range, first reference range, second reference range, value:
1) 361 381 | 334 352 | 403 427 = -1.6 yr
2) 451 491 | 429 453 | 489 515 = 1.7 yr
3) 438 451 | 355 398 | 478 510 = -4.0 yr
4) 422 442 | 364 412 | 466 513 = -4.4 yr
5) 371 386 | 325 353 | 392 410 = 0.3 yr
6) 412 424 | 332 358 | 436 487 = -1.5 yr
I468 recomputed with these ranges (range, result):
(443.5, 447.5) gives 4.73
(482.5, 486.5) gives 3.79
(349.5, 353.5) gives 2.76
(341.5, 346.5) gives 2.57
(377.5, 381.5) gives 3.18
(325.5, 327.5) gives 2.25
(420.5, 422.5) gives 3.92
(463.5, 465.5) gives 3.99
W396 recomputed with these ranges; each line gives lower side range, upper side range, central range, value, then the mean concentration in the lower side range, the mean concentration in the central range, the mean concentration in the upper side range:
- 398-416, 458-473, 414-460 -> -3.1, 3.98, 4.29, 4.06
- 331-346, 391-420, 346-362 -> -0.8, 2.38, 2.87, 3.87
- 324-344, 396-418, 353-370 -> -1.3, 2.34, 3.18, 3.99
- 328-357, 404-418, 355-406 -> -1.5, 2.5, 3.4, 3.96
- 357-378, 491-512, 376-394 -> 0.8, 3.3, 3.19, 3.68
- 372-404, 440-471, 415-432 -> -1.5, 3.44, 4.18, 4.21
